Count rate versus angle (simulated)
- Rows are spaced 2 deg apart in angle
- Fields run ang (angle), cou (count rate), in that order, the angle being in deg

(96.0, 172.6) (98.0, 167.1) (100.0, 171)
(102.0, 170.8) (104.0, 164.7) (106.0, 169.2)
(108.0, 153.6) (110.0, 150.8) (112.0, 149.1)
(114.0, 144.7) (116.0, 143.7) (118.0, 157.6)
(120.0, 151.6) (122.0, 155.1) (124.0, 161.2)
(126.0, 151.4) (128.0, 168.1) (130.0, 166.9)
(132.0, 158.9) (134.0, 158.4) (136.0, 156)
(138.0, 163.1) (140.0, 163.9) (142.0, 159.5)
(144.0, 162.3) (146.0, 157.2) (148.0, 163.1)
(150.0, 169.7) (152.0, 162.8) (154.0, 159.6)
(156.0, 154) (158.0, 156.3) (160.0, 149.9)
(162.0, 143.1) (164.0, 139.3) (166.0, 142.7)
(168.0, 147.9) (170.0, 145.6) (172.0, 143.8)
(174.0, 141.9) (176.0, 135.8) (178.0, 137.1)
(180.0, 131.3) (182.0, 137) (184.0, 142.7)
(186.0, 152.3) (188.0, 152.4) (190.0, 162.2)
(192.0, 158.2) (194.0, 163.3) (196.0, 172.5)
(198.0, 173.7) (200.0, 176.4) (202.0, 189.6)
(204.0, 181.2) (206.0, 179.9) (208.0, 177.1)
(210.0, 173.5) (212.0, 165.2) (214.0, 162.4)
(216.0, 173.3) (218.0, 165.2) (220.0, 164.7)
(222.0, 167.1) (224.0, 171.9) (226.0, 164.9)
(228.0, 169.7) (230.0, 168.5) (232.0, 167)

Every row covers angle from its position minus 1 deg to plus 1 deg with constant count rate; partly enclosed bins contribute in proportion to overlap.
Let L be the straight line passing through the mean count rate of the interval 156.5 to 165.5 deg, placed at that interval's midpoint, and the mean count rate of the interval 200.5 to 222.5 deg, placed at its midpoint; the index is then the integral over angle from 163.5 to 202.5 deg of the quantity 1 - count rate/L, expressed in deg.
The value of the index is 1.6 deg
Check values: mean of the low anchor 147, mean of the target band 152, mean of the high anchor 173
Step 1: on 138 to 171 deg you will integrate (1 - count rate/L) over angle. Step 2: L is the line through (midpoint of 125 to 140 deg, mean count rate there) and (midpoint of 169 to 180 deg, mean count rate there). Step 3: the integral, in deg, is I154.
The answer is -1.14 deg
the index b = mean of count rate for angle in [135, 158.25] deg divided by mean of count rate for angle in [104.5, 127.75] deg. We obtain 1.0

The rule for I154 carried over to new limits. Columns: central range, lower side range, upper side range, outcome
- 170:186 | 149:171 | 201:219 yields 2.0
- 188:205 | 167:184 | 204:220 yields -1.4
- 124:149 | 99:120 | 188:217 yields 0.1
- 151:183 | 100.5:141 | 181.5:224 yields 3.4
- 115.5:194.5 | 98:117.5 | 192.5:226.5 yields 5.3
